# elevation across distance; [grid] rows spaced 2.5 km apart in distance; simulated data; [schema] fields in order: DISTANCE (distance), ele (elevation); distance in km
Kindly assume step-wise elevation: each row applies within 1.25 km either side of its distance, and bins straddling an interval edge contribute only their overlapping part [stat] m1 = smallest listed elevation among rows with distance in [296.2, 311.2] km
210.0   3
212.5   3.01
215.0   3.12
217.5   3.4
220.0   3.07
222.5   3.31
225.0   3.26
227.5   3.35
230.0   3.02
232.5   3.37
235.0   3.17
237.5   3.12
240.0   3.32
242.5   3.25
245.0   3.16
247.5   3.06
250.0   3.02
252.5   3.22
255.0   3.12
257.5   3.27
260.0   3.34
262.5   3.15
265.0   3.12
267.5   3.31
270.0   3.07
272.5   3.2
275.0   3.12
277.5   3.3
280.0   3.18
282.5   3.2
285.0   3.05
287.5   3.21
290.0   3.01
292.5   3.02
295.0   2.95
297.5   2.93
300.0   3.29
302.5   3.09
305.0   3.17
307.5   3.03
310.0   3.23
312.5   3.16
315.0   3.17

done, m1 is 2.93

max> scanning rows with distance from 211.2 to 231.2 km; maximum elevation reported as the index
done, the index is 3.4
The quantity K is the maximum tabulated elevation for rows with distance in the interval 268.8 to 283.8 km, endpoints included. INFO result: 3.3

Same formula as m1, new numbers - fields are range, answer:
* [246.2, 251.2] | 3.02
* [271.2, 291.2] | 3.01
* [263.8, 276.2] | 3.07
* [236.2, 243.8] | 3.12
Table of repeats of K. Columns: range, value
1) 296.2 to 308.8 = 3.29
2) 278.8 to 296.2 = 3.21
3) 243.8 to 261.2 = 3.34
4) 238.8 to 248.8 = 3.32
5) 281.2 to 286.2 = 3.2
